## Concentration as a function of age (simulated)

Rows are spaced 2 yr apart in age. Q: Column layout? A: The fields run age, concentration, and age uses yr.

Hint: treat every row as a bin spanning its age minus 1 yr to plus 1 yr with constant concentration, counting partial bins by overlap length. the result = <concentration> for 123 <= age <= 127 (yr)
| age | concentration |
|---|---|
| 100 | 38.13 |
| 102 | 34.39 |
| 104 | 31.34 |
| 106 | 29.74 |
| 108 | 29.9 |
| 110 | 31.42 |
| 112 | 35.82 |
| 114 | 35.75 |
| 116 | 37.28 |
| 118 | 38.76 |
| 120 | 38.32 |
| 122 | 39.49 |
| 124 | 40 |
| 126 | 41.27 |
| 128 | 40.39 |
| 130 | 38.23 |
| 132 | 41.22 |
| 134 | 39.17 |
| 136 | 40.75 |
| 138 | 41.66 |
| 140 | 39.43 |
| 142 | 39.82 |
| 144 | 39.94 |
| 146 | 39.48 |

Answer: 40.6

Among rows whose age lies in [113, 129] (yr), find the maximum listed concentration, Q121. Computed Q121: 41.27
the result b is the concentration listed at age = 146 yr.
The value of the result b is 39.48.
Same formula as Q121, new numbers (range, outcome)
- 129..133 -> 41.22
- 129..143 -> 41.66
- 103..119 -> 38.76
